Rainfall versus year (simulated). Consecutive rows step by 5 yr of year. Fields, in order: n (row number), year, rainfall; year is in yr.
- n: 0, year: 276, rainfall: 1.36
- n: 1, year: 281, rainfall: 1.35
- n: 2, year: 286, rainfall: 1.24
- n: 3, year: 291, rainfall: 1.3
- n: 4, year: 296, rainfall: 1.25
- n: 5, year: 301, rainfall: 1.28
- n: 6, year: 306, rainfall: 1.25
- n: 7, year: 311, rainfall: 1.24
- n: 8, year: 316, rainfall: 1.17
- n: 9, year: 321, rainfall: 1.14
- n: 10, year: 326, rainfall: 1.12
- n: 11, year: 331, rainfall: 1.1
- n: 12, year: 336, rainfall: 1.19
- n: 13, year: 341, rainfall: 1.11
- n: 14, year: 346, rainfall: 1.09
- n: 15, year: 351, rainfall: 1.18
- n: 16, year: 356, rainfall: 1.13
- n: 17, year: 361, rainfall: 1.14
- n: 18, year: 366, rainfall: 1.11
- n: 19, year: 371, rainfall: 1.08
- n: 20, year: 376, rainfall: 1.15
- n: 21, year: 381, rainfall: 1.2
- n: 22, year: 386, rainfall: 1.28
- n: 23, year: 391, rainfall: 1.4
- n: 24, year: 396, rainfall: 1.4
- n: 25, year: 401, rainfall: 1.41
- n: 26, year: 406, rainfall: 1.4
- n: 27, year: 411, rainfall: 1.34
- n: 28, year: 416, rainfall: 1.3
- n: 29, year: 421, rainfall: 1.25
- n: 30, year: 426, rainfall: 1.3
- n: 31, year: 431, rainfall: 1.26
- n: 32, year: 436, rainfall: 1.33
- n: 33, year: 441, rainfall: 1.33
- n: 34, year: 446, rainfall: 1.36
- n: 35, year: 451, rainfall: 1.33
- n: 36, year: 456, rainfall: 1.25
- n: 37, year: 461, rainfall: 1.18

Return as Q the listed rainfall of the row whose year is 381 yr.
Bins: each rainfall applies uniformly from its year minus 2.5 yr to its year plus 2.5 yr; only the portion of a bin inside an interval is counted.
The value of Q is 1.2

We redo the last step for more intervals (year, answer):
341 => 1.11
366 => 1.11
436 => 1.33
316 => 1.17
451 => 1.33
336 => 1.19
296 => 1.25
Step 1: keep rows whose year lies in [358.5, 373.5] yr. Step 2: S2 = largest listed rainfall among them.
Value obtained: 1.14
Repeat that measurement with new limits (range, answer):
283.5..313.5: 1.3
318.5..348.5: 1.19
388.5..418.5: 1.41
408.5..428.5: 1.34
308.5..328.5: 1.24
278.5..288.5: 1.35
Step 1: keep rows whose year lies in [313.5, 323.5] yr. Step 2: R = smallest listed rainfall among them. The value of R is 1.14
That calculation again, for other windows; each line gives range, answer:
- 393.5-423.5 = 1.25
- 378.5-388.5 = 1.2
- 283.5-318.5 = 1.17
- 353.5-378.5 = 1.08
